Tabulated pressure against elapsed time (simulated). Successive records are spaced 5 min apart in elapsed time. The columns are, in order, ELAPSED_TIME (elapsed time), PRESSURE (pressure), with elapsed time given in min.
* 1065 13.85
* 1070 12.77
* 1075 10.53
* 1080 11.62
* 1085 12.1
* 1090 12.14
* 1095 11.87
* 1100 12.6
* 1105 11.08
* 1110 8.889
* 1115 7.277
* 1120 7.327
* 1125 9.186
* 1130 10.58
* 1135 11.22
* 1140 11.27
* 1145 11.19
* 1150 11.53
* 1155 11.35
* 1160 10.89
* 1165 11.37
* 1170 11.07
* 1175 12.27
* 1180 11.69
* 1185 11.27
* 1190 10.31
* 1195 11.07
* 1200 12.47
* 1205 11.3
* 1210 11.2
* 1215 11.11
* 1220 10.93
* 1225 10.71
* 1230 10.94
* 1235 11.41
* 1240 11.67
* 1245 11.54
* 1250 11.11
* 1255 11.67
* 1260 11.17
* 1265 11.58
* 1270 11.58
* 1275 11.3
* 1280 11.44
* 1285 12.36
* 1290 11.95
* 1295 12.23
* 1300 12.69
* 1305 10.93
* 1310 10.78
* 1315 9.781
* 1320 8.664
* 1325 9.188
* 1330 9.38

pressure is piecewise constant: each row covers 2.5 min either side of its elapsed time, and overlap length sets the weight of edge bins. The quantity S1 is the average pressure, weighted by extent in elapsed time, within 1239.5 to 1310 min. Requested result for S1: 11.6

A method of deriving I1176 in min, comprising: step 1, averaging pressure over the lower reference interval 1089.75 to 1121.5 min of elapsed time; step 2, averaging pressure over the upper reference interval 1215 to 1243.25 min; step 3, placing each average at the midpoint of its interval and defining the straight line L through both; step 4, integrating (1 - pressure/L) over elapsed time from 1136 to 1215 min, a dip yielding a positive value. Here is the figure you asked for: -4.8 min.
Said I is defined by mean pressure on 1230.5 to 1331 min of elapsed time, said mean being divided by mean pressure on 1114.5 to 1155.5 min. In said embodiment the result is 1.09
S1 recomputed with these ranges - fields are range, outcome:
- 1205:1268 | 11.3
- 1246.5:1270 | 11.4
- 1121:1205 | 11.1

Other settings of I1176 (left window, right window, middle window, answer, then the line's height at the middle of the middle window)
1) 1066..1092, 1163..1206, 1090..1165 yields 7.50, 11.7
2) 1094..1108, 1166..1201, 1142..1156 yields 0.23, 11.5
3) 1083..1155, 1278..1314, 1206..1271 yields 0.38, 11.3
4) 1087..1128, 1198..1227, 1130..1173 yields -2.57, 10.6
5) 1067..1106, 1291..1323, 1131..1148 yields 0.69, 11.6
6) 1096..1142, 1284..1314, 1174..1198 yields -1.51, 10.6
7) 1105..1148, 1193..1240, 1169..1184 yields -1.58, 10.6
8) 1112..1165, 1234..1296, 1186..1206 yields -0.79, 10.9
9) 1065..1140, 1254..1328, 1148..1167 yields -0.68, 10.9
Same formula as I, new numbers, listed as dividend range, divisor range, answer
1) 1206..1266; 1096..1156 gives 1.09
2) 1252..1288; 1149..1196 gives 1.03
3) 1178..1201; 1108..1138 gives 1.24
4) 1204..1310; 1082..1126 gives 1.11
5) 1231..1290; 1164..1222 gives 1.02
